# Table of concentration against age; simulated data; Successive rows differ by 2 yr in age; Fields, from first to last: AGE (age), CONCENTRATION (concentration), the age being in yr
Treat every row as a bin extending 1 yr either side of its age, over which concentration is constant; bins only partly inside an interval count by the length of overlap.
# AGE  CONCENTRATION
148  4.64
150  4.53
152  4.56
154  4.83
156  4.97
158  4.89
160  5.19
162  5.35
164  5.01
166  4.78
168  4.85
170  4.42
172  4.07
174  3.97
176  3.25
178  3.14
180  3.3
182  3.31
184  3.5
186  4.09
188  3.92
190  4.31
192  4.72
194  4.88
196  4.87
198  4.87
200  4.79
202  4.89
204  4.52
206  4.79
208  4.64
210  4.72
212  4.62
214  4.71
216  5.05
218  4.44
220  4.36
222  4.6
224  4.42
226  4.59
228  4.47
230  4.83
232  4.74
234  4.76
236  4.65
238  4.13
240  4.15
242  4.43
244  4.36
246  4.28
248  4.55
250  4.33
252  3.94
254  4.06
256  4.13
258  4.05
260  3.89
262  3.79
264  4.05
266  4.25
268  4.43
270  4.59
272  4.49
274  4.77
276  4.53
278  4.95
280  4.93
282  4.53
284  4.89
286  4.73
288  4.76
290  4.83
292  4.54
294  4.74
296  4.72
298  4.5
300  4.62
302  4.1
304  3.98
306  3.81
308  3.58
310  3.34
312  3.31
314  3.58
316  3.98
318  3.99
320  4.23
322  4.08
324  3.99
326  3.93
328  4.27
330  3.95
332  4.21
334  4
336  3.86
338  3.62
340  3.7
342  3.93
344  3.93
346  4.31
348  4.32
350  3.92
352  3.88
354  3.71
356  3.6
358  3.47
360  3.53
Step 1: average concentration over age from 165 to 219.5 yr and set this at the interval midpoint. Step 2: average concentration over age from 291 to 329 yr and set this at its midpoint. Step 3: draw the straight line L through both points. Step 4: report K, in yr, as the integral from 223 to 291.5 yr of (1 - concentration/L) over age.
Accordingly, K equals -4.2 yr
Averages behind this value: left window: 4.35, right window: 4.07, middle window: 4.45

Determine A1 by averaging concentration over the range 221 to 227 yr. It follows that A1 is 4.54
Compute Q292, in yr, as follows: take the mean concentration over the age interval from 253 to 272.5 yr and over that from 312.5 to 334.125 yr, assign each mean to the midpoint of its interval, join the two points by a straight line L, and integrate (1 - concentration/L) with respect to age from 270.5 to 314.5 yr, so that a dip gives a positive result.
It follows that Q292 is -3.2 yr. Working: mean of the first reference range 4.16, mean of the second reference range 4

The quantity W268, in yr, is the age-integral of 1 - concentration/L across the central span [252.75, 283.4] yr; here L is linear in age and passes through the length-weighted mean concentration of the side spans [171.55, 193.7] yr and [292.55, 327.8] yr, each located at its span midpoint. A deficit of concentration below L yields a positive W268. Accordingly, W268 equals -3.1 yr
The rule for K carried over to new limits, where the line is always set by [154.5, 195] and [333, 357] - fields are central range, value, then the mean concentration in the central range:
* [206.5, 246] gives -3.6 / 4.56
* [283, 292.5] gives -1.7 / 4.76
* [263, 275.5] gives -1.1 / 4.43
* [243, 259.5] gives -0.3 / 4.2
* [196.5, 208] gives -1.4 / 4.76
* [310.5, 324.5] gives 0.4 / 3.86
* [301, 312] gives 0.7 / 3.72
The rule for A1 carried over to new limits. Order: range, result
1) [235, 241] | 4.31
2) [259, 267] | 4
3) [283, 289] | 4.79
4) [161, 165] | 5.18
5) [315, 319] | 3.99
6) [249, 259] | 4.1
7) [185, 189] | 4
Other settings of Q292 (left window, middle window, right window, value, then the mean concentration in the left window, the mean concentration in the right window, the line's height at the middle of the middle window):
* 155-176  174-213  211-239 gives 3.16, 4.68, 4.6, 4.64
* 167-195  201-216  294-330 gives -2.76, 3.98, 4.02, 3.99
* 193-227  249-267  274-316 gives 1.78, 4.69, 4.35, 4.5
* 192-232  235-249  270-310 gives 0.76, 4.69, 4.5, 4.62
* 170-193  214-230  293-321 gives -2.91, 3.81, 4.03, 3.88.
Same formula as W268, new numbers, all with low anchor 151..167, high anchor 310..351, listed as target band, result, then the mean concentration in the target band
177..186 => 2.6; 3.4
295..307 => -0.5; 4.29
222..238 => -0.3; 4.6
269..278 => -0.8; 4.63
